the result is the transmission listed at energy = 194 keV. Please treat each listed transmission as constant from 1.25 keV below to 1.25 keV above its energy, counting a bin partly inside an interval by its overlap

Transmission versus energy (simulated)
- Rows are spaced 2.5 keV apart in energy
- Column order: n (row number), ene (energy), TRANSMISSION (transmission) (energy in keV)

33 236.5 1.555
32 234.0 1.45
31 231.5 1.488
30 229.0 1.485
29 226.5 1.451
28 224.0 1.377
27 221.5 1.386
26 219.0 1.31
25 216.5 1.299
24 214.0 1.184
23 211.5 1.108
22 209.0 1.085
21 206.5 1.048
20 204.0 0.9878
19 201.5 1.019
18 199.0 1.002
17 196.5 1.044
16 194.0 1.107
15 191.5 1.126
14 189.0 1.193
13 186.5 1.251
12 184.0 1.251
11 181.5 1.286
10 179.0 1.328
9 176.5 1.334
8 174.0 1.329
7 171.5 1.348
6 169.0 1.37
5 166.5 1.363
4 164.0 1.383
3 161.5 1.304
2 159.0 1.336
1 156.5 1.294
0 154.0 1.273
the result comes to 1.107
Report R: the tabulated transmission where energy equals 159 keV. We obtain 1.336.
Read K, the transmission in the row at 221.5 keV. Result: 1.386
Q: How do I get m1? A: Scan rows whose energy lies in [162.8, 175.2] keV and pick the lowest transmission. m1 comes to 1.329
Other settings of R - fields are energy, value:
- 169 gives 1.37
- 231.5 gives 1.488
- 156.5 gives 1.294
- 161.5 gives 1.304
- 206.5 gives 1.048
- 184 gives 1.251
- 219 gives 1.31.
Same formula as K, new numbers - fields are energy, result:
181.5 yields 1.286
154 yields 1.273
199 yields 1.002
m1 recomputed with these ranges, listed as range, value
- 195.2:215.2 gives 0.9878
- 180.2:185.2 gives 1.251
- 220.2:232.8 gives 1.377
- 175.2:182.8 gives 1.286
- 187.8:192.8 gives 1.126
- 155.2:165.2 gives 1.294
